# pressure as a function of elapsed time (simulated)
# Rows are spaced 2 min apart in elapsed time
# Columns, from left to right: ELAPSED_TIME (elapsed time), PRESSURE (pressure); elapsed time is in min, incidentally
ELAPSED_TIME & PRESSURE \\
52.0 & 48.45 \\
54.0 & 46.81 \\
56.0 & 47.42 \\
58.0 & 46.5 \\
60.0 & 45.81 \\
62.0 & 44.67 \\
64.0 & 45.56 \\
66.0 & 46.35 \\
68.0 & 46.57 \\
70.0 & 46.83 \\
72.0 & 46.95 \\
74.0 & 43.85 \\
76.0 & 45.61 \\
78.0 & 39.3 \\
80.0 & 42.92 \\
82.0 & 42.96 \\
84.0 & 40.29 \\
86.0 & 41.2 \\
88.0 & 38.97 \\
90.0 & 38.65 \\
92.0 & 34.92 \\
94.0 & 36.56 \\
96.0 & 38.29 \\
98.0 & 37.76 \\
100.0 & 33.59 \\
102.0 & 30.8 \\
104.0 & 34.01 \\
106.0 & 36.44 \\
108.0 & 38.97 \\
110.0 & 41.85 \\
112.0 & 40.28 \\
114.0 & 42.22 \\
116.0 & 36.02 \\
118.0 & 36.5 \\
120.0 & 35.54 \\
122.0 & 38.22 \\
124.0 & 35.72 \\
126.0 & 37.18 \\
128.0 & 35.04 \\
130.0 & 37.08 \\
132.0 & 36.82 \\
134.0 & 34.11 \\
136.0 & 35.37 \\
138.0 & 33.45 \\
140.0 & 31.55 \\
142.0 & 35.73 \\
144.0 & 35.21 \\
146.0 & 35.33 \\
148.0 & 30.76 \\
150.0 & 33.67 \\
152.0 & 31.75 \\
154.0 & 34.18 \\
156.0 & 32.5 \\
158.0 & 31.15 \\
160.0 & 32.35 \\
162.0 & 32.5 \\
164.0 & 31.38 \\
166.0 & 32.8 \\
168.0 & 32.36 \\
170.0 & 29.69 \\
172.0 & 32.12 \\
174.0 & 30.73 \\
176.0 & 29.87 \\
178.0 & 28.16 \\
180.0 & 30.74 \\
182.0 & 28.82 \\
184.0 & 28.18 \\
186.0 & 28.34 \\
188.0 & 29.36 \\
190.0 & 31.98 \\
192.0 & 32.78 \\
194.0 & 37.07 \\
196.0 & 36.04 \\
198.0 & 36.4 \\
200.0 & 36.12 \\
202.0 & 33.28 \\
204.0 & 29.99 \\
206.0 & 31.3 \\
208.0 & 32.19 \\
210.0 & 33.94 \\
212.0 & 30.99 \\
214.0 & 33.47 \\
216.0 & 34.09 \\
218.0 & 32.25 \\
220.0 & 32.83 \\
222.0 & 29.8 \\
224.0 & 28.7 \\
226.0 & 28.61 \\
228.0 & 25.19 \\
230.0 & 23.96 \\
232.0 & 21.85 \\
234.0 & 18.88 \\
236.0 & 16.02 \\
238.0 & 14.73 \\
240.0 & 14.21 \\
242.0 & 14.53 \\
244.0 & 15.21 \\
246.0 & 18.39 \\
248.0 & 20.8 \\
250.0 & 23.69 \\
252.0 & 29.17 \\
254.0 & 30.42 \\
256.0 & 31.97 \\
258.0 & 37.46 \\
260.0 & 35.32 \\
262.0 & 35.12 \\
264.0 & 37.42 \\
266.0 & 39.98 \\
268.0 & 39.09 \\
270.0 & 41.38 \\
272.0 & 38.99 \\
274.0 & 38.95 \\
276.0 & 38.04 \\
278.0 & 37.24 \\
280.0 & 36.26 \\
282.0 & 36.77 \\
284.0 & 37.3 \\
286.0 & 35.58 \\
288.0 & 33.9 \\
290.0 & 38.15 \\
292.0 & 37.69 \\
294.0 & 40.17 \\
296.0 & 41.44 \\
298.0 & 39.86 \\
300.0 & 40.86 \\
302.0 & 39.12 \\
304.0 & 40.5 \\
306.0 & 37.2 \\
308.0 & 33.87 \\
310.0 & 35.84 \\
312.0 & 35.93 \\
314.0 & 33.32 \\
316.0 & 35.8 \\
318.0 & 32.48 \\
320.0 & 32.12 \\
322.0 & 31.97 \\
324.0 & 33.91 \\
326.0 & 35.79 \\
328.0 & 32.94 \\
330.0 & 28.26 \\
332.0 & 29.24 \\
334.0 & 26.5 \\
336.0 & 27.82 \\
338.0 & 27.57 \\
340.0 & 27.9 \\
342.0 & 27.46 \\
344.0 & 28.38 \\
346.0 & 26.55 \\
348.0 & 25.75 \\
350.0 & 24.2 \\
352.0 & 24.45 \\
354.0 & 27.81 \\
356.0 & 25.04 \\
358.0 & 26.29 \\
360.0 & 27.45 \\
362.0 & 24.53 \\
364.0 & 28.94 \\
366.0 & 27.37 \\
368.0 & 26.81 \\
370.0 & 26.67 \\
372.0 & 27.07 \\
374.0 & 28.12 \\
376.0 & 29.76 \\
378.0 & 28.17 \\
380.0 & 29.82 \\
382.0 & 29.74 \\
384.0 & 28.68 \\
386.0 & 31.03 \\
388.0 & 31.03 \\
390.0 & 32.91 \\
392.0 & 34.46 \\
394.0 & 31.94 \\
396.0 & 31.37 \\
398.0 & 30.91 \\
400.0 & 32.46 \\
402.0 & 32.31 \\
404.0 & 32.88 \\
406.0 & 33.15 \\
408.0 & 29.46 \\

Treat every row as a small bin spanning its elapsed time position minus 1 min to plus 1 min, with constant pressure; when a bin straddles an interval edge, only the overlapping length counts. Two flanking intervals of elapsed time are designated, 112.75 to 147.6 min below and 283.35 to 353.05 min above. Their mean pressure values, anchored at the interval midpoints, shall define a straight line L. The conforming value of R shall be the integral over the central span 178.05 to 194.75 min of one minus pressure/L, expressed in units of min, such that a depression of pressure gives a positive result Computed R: 2.1 min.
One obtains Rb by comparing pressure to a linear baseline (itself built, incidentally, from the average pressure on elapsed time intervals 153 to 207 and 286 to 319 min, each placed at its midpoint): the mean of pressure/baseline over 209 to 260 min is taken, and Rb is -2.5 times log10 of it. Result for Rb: 0.30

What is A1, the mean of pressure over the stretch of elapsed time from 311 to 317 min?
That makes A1 35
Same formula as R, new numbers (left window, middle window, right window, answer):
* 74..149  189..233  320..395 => 3.07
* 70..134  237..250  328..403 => 6.39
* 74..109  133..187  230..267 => 1.27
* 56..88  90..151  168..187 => 2.47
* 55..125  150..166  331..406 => 2.23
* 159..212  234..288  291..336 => 5.51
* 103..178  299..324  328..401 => -4.82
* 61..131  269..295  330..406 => -4.50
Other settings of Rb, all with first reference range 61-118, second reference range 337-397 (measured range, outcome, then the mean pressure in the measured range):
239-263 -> 0.286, 25.5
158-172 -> 0.166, 31.8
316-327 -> -0.111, 33.5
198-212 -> 0.076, 32.9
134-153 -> 0.132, 33.7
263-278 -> -0.199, 39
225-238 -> 0.487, 21.8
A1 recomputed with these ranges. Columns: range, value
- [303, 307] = 38.9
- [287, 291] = 36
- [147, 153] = 32.1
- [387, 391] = 32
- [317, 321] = 32.3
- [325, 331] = 32.3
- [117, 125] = 36.5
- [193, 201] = 36.4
